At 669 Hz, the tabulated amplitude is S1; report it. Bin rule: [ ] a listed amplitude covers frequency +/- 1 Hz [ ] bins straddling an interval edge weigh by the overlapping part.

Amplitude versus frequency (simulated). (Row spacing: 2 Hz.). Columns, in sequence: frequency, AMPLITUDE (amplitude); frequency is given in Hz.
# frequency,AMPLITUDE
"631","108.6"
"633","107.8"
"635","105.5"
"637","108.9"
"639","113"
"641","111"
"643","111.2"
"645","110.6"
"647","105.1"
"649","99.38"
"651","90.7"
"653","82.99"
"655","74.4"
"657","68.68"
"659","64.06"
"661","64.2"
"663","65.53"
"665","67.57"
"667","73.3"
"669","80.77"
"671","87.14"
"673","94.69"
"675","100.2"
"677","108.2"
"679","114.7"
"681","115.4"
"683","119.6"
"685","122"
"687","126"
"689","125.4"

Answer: 80.77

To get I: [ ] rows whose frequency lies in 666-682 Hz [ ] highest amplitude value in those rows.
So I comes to 115.4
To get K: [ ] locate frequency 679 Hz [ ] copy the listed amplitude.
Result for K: 114.7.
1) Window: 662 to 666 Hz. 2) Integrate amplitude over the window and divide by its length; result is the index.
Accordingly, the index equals 66.5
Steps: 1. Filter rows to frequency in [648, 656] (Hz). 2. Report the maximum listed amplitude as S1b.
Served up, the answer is 99.38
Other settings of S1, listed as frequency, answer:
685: 122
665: 67.57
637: 108.9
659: 64.06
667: 73.3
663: 65.53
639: 113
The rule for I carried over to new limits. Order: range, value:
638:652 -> 113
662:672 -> 87.14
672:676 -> 100.2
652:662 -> 82.99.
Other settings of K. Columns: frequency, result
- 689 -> 125.4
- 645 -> 110.6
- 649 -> 99.38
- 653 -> 82.99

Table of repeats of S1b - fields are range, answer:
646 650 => 105.1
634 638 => 108.9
